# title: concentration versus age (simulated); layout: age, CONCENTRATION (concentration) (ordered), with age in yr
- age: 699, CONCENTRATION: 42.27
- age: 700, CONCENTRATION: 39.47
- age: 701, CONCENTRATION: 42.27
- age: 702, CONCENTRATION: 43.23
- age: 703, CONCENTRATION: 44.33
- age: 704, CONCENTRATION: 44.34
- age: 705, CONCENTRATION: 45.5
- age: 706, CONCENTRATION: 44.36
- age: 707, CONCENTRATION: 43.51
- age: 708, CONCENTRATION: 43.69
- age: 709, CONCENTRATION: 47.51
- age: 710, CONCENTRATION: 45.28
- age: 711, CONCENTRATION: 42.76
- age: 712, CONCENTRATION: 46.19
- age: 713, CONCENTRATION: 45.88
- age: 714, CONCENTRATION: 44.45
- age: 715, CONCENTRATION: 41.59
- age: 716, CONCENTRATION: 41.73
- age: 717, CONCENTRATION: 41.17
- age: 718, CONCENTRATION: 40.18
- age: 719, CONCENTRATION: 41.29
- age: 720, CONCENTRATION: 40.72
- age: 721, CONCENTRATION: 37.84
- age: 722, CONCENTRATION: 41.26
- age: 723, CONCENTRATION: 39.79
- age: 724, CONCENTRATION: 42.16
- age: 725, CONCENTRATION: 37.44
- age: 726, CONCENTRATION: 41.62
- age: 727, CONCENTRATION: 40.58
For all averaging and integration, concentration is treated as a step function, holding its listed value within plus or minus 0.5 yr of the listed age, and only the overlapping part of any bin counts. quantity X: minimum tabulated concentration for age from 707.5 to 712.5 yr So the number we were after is 42.76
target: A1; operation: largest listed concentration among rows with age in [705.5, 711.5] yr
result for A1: 47.51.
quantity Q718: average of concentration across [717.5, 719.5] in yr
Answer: 40.7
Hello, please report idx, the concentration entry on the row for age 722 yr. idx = 41.26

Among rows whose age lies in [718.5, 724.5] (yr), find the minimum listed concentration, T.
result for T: 37.84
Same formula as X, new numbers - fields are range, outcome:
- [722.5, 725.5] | 37.44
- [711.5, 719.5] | 40.18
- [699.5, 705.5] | 39.47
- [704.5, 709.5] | 43.51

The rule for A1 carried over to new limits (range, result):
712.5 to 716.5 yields 45.88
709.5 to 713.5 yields 46.19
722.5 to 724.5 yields 42.16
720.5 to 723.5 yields 41.26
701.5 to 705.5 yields 45.5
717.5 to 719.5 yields 41.29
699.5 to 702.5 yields 43.23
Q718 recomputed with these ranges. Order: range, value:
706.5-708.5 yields 43.6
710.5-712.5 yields 44.5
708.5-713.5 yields 45.5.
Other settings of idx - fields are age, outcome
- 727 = 40.58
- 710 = 45.28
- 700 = 39.47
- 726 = 41.62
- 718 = 40.18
